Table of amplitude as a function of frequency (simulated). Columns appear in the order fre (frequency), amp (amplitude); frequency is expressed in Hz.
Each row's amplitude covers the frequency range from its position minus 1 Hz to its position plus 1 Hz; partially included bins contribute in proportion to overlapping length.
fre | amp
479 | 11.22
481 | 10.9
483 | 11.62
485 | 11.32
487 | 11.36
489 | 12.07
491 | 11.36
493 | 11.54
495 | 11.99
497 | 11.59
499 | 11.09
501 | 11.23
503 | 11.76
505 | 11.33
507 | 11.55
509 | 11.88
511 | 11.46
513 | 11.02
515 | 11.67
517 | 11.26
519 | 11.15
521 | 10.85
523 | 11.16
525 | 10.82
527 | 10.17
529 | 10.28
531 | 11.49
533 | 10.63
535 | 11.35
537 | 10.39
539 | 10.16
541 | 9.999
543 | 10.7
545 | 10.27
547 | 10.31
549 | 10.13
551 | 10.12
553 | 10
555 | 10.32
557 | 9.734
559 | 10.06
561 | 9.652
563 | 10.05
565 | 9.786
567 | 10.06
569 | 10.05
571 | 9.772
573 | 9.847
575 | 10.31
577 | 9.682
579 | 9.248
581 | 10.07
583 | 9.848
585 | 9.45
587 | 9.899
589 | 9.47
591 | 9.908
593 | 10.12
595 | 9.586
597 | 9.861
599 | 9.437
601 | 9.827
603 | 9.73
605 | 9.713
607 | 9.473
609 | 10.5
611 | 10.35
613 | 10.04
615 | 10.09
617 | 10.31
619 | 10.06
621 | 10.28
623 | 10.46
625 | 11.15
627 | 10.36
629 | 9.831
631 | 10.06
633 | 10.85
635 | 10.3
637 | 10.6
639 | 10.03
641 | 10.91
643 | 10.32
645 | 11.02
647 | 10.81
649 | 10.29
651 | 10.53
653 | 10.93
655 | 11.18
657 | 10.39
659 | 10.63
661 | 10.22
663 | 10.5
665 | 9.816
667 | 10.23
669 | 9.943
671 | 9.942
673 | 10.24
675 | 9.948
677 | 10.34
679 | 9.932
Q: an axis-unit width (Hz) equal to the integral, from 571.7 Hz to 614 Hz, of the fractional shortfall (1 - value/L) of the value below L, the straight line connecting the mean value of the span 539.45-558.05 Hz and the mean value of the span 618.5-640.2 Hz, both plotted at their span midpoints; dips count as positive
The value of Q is 1.9 Hz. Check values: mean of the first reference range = 10.2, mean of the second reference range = 10.4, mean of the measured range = 9.83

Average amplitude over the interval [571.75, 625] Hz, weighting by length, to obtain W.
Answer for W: 9.93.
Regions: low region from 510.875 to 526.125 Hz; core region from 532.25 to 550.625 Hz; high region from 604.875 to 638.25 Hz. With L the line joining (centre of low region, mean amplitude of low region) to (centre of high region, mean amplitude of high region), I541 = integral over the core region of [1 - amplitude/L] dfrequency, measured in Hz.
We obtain 0.9 Hz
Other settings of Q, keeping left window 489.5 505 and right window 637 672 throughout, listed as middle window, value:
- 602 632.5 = 1.52 Hz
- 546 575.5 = 2.87 Hz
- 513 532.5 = 0.63 Hz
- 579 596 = 1.79 Hz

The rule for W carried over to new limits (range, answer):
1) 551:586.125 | 9.89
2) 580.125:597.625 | 9.8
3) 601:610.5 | 9.88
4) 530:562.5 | 10.3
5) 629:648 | 10.5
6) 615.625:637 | 10.4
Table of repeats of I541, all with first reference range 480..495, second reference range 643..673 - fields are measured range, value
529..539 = 0.3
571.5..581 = 1.0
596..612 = 1.4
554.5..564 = 1.0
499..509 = -0.1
